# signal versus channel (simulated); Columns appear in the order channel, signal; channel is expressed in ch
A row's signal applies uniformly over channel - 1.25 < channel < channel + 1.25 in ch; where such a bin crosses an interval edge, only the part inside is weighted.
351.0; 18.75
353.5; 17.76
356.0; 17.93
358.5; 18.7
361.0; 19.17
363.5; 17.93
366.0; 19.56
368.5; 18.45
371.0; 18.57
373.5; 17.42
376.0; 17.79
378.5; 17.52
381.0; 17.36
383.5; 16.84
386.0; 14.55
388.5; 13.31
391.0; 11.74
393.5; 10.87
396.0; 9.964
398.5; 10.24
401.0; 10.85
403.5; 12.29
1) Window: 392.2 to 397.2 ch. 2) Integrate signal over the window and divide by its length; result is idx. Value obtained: 10.4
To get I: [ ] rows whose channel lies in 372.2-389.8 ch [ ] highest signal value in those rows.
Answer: 17.79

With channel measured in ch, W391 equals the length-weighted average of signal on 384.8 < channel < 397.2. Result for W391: 12.1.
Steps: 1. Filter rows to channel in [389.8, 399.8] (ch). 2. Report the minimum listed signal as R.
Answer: 9.964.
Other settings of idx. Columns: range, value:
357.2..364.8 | 18.6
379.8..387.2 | 16.3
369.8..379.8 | 17.8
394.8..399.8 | 10.1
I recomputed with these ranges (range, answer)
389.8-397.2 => 11.74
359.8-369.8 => 19.56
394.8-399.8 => 10.24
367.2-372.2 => 18.57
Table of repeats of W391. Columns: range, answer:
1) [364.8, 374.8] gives 18.5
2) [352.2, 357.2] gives 17.9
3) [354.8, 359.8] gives 18.3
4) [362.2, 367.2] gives 18.7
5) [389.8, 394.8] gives 11.3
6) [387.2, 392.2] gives 12.6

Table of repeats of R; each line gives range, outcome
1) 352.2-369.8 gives 17.76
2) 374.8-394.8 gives 10.87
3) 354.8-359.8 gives 17.93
